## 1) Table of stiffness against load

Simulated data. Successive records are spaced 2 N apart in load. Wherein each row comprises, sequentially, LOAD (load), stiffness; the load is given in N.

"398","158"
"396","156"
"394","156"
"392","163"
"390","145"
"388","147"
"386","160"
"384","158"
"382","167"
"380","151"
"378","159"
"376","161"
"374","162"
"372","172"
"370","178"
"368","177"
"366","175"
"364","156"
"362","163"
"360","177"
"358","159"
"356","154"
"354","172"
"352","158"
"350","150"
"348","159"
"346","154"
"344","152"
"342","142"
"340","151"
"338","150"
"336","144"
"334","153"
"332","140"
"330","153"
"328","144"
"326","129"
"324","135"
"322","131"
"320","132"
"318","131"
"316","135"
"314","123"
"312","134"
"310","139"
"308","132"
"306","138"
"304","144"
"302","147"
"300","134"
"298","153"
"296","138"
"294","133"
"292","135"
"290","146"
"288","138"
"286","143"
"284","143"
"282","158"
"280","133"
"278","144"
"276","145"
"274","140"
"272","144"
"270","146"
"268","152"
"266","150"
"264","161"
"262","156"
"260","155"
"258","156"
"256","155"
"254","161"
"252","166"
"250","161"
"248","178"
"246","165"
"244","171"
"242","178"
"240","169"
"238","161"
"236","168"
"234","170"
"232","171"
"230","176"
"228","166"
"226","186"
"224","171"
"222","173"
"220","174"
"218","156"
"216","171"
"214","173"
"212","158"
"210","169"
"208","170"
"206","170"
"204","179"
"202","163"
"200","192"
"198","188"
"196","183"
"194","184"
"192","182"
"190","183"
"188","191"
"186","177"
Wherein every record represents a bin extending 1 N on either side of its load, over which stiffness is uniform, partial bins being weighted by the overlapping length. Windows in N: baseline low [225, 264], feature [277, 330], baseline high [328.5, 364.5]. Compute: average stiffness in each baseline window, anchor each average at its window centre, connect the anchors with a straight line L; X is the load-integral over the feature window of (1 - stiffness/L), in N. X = 7.1 N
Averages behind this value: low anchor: 167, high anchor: 155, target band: 138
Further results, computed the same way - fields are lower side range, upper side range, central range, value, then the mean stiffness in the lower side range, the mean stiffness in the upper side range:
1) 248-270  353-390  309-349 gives 4.9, 158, 163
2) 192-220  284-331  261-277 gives 0.2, 174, 138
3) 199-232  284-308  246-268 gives -0.6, 172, 141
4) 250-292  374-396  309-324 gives 2.0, 150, 157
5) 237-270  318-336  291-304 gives 0.7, 162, 139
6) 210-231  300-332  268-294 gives 1.0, 170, 136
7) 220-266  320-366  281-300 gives 2.0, 167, 151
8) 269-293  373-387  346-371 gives -1.3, 143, 160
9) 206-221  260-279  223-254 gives -2.1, 167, 149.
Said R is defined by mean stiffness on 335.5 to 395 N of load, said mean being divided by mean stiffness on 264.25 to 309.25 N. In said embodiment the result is 1.1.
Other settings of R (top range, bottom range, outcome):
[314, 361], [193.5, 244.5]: 0.85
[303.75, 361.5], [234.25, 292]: 0.94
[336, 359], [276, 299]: 1.08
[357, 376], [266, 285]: 1.16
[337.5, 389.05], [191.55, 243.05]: 0.93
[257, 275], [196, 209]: 0.85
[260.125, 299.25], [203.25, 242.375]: 0.85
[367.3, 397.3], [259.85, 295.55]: 1.11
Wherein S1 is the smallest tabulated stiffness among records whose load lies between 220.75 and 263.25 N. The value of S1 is 155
